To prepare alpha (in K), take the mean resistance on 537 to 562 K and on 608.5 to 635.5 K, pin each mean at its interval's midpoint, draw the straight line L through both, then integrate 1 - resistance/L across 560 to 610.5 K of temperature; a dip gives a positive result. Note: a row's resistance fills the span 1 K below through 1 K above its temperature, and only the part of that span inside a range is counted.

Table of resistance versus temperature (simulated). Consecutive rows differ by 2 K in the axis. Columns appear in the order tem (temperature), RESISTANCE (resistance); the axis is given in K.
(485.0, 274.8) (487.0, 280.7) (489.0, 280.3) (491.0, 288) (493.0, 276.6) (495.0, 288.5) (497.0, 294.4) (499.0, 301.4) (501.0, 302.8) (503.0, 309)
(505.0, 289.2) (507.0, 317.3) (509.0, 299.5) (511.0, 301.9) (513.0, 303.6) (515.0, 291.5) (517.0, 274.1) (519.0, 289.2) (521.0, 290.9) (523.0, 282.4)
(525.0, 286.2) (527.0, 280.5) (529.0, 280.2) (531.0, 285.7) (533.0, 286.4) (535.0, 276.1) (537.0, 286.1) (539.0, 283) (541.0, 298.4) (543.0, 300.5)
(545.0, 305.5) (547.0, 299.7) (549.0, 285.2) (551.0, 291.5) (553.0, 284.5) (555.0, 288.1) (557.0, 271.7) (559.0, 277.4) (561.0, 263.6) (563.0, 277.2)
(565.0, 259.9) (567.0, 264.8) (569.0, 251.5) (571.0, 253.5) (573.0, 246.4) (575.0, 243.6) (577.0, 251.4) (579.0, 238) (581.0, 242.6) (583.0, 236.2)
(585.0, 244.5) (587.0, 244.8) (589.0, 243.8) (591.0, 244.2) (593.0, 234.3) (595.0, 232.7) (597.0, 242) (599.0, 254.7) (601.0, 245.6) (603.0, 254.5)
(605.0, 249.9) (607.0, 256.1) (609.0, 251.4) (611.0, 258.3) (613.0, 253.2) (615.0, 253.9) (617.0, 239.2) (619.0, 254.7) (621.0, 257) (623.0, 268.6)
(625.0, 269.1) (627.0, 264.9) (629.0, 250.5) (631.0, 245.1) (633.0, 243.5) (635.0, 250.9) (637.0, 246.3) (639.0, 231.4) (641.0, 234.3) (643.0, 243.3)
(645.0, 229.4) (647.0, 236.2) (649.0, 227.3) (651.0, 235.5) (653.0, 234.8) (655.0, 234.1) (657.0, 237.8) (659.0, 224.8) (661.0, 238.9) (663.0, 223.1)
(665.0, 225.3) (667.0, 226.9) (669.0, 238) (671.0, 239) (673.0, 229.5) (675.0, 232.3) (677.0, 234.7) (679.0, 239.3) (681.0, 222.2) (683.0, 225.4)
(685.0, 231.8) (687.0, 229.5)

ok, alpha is 4.1 K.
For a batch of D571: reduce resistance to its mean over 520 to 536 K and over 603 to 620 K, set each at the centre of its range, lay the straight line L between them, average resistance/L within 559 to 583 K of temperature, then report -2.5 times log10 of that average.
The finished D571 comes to 0.06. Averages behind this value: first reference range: 284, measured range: 254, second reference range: 252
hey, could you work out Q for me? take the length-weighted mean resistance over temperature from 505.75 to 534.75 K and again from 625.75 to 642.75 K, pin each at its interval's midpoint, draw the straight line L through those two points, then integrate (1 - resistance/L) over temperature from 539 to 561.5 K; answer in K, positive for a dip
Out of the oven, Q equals -0.76 K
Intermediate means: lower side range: 290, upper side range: 246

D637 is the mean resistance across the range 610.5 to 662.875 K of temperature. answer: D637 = 244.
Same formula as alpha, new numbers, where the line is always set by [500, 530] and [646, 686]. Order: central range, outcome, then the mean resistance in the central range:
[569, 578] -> 0.68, 249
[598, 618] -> 0.29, 252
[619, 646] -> -0.38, 249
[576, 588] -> 1.04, 243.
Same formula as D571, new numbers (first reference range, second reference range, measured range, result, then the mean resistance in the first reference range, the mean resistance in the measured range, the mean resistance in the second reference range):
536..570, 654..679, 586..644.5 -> 0.02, 282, 249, 232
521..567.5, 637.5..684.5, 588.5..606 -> 0.07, 284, 245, 232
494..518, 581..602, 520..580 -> -0.03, 298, 276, 242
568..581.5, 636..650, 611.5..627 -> -0.08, 247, 257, 235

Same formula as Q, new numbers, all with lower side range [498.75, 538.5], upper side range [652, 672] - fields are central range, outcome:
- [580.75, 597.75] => 1.4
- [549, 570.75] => 0.1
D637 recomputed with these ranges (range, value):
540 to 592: 266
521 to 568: 283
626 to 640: 248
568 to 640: 249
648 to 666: 231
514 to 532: 285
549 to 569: 275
